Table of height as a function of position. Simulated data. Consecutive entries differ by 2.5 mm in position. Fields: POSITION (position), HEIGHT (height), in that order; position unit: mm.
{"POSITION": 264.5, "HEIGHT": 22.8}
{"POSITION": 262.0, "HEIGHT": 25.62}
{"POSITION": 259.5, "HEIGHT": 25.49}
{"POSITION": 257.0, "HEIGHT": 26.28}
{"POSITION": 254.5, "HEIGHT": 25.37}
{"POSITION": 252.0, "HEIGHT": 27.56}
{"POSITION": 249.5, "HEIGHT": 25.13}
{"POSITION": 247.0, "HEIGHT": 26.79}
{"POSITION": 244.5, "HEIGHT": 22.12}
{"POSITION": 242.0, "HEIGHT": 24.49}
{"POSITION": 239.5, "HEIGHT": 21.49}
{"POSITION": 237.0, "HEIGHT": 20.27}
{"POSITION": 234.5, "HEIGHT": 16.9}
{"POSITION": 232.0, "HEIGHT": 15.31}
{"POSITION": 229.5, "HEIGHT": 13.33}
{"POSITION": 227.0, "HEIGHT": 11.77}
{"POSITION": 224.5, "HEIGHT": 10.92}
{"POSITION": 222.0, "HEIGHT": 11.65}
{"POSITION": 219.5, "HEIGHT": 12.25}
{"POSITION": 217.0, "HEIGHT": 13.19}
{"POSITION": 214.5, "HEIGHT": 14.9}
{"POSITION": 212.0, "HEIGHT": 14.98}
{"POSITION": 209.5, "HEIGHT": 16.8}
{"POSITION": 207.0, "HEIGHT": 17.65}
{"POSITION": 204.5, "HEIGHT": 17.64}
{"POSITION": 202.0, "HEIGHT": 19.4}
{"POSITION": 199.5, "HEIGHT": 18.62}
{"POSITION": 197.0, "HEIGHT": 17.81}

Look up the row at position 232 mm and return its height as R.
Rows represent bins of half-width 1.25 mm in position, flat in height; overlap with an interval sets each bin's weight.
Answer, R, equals 15.31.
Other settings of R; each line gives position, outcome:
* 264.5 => 22.8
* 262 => 25.62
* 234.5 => 16.9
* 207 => 17.65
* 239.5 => 21.49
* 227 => 11.77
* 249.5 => 25.13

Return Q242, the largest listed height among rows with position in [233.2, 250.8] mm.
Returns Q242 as 26.79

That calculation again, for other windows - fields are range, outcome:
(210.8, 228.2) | 14.98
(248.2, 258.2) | 27.56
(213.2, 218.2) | 14.9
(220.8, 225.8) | 11.65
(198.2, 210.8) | 19.4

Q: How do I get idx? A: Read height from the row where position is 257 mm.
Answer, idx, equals 26.28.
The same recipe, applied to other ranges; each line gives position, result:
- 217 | 13.19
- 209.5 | 16.8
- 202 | 19.4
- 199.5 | 18.62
